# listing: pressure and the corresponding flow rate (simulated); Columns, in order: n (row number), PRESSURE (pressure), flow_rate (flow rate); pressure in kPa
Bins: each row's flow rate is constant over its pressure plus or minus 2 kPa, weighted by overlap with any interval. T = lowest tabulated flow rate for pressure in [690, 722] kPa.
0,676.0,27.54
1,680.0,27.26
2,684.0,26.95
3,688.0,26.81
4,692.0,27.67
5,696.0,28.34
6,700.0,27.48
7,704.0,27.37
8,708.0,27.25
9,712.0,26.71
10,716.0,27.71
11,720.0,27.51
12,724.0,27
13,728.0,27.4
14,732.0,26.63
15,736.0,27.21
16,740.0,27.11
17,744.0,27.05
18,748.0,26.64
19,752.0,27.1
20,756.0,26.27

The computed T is 26.71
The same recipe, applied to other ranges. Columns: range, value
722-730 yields 27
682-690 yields 26.81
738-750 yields 26.64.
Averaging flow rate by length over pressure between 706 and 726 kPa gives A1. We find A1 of 27.2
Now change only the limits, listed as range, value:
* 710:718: 27.2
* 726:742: 27.1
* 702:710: 27.3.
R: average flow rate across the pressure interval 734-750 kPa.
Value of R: 27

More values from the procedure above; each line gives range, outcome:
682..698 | 27.4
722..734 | 27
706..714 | 27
